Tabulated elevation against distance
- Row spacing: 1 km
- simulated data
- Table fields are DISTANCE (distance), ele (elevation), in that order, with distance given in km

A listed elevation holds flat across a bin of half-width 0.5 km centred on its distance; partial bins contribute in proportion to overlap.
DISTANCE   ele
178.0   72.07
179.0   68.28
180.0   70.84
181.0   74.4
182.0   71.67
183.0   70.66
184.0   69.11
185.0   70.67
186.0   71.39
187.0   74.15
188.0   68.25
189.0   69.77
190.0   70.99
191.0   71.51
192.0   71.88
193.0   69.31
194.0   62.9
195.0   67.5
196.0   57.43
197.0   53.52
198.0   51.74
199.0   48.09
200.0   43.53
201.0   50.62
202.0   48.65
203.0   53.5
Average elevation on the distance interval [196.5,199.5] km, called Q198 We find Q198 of 51.1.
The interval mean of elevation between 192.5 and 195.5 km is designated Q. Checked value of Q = 66.6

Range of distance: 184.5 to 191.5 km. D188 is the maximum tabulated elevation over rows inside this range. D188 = 74.15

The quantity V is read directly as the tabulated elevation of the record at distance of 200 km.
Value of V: 43.53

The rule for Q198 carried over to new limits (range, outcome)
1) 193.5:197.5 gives 60.3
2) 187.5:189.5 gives 69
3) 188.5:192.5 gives 71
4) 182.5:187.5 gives 71.2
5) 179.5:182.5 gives 72.3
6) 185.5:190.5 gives 70.9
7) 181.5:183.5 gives 71.2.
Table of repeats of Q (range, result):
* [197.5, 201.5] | 48.5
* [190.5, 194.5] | 68.9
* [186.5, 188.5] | 71.2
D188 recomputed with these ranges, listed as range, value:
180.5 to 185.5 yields 74.4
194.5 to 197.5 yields 67.5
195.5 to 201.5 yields 57.43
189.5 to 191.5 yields 71.51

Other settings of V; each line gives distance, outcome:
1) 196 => 57.43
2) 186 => 71.39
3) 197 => 53.52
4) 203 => 53.5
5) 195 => 67.5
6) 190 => 70.99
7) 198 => 51.74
